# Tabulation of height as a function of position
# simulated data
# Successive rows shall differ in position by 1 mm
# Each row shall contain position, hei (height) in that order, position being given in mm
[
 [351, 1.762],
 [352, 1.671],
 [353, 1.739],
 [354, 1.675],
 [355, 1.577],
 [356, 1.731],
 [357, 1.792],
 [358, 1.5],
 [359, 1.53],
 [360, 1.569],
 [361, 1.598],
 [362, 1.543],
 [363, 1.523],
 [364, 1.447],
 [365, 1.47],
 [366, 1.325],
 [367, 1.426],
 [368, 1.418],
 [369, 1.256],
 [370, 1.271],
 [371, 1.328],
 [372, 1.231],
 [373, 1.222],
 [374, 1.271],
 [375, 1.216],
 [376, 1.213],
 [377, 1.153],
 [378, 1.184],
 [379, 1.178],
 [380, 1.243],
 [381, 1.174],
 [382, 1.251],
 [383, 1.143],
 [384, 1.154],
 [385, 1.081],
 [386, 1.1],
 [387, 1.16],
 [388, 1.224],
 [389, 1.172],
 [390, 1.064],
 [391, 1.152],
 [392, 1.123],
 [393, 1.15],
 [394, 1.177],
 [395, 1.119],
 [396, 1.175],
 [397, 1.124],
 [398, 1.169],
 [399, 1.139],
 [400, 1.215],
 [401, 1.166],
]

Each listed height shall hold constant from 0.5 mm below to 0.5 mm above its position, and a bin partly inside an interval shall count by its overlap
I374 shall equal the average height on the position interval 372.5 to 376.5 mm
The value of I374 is 1.23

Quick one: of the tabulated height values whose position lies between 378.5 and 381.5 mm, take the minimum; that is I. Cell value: 1.174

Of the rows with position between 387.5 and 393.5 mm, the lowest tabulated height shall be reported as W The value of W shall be 1.064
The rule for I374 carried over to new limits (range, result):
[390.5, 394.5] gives 1.15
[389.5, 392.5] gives 1.11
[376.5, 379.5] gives 1.17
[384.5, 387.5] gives 1.11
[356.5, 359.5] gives 1.61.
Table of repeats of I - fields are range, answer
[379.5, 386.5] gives 1.081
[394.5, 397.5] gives 1.119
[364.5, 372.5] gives 1.231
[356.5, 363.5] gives 1.5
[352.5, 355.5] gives 1.577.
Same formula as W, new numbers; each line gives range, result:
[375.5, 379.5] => 1.153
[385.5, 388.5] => 1.1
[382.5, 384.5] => 1.143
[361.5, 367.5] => 1.325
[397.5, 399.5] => 1.139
